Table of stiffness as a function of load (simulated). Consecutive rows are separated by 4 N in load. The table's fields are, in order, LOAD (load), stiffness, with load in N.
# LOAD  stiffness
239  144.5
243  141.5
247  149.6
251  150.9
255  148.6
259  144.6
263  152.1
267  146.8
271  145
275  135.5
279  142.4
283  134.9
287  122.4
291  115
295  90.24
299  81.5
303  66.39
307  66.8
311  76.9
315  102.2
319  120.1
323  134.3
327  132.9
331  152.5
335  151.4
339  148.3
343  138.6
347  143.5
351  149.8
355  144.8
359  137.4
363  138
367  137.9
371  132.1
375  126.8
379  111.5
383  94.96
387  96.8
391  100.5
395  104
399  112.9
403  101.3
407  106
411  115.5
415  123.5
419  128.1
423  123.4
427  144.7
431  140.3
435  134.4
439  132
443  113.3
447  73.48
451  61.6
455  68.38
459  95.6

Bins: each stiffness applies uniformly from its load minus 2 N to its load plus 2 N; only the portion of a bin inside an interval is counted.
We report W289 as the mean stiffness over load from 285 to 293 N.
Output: 119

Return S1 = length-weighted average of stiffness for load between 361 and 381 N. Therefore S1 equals 129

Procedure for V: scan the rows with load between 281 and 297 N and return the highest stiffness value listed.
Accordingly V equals 134.9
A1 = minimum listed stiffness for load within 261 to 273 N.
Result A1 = 145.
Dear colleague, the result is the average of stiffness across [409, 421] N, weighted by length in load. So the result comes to 122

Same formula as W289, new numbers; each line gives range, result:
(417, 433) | 134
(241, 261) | 147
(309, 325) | 108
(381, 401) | 102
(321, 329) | 134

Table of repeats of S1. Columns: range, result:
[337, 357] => 145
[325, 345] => 145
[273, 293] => 130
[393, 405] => 106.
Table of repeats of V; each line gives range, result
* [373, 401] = 126.8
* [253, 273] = 152.1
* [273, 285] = 142.4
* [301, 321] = 120.1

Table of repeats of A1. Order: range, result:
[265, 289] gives 122.4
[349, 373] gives 132.1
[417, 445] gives 113.3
